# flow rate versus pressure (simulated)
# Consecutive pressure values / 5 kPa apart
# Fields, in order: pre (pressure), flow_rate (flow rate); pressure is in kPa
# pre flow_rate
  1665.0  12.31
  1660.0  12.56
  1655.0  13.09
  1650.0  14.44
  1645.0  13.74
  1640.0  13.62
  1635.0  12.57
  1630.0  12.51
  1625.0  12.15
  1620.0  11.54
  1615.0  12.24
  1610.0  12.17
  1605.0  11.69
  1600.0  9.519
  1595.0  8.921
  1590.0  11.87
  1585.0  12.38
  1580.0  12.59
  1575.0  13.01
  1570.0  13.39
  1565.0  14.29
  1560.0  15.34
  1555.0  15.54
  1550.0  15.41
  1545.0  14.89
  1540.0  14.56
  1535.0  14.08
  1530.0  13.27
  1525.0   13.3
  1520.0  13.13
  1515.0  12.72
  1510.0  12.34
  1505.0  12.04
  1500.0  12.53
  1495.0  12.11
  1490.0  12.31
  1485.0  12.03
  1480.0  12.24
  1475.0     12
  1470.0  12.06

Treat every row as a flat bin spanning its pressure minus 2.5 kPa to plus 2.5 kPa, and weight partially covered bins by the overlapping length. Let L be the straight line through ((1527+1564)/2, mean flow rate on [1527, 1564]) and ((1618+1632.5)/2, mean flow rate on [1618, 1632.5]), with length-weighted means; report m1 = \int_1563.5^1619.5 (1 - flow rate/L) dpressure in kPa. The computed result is 5.3 kPa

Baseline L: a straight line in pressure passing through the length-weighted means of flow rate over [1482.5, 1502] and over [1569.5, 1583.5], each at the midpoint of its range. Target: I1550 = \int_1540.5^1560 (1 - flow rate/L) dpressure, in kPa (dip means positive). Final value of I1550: -3.9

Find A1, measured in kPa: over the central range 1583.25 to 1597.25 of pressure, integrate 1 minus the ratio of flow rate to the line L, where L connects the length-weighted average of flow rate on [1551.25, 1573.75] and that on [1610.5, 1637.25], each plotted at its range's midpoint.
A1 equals 2.6 kPa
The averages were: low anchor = 14.6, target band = 11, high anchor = 12.2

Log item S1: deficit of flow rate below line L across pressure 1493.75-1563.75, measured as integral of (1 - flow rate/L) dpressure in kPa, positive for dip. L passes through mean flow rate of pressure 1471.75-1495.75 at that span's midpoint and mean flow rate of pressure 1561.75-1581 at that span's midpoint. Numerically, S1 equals -4.7 kPa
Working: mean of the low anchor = 12.1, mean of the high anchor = 13.5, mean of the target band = 13.7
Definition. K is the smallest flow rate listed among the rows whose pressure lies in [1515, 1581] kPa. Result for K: 12.59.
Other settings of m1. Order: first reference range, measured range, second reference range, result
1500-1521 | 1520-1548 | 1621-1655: -3.0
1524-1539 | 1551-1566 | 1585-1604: -3.5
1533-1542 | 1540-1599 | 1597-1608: -3.9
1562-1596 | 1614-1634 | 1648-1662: 1.4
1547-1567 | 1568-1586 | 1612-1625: 1.6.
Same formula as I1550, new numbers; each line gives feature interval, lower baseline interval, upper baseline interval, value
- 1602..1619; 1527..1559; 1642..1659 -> 2.5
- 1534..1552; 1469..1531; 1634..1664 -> -2.9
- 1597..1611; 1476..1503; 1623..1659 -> 2.2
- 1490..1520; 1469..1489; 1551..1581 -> 0.7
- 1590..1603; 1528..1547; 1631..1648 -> 3.7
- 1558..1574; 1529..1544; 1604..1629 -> -1.0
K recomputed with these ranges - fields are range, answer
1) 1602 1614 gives 11.69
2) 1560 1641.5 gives 8.921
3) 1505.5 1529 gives 12.34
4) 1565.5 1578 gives 13.01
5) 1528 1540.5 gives 13.27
